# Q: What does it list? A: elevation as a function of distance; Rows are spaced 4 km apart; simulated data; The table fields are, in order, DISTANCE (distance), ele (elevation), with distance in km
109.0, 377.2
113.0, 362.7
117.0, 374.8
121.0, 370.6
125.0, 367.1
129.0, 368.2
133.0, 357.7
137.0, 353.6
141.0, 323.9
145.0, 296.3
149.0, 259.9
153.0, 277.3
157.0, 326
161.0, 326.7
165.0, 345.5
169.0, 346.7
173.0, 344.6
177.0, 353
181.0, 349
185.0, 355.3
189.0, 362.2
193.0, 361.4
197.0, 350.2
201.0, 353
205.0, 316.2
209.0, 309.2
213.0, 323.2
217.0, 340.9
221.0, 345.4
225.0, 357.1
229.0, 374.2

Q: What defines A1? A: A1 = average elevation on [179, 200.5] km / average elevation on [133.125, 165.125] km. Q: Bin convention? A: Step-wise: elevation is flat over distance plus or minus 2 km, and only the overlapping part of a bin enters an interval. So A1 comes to 1.13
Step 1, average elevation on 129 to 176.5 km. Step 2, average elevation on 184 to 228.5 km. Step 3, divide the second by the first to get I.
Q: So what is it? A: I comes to 1.05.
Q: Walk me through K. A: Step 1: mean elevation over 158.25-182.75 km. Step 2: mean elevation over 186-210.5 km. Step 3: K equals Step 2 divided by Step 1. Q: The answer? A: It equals 1.00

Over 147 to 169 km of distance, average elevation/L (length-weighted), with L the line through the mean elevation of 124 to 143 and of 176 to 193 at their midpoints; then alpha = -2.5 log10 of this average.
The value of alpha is 0.143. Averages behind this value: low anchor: 353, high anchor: 356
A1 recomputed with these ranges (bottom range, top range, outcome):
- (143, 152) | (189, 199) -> 1.28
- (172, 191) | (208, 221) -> 0.93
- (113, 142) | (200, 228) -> 0.93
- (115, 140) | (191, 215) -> 0.92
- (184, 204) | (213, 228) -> 0.98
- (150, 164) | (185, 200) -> 1.16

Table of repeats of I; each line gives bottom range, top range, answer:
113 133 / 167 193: 0.96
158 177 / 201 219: 0.95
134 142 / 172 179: 1.02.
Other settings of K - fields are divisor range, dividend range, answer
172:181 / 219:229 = 1.02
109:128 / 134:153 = 0.83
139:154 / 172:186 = 1.21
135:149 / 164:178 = 1.10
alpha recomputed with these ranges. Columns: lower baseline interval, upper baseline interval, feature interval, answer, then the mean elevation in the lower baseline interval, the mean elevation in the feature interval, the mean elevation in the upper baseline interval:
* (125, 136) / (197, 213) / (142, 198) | 0.04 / 363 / 332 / 329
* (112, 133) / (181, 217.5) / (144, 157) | 0.25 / 368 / 284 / 342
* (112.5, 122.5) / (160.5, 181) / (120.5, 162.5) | 0.10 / 370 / 328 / 345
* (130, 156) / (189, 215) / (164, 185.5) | -0.07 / 314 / 349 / 338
